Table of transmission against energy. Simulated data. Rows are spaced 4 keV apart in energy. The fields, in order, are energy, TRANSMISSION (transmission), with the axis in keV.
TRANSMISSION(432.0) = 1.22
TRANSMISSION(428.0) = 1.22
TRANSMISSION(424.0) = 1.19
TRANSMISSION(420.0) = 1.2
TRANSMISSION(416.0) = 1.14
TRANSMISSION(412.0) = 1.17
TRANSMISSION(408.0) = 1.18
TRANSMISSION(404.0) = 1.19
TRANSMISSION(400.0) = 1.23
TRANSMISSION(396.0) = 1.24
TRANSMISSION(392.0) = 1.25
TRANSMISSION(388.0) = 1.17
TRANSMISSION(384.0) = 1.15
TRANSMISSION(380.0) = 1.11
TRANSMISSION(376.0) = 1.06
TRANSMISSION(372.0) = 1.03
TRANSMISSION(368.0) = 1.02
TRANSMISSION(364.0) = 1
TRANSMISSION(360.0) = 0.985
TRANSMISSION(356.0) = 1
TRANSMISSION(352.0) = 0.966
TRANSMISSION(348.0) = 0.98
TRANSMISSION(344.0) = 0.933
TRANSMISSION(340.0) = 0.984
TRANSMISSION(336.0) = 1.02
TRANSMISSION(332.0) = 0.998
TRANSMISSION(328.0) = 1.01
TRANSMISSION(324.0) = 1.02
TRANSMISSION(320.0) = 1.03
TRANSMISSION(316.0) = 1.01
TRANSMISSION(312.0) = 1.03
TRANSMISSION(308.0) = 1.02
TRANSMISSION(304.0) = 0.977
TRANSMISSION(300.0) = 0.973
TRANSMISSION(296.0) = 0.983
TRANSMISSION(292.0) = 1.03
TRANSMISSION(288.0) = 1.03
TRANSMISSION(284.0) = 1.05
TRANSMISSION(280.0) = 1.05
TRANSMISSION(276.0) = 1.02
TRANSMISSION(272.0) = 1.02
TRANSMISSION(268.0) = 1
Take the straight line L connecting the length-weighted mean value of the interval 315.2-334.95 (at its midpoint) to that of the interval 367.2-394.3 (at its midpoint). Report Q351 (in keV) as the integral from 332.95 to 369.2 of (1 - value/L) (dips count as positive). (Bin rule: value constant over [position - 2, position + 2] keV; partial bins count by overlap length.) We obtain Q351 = 2.6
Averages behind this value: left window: 1.01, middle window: 0.987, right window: 1.12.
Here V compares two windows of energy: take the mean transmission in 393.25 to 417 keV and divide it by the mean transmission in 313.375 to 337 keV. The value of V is 1.18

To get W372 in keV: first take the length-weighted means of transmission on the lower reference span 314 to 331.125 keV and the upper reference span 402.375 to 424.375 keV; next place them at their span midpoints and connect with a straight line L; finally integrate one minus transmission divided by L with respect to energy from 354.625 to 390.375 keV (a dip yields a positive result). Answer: 1.4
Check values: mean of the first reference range 1.02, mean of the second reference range 1.18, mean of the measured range 1.06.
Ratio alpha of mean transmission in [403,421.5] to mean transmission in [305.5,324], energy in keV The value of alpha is 1.2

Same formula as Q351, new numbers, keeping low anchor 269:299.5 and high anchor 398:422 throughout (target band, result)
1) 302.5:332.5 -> 1.48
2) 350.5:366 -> 1.80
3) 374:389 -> 0.38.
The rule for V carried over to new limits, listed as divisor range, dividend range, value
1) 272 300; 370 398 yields 1.12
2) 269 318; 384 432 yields 1.18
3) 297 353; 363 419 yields 1.15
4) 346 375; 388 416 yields 1.20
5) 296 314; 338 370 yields 0.99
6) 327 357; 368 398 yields 1.15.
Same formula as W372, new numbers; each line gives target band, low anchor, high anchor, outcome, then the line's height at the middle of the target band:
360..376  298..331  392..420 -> 1.4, 1.12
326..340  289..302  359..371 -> -0.1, 1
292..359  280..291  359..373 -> 1.8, 1.03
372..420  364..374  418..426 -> -2.5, 1.11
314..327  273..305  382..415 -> 0.6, 1.07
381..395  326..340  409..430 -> -0.9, 1.12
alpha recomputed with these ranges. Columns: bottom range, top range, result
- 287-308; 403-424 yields 1.18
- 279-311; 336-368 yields 0.97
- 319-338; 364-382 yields 1.03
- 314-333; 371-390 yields 1.09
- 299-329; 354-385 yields 1.03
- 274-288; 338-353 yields 0.93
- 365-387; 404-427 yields 1.10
